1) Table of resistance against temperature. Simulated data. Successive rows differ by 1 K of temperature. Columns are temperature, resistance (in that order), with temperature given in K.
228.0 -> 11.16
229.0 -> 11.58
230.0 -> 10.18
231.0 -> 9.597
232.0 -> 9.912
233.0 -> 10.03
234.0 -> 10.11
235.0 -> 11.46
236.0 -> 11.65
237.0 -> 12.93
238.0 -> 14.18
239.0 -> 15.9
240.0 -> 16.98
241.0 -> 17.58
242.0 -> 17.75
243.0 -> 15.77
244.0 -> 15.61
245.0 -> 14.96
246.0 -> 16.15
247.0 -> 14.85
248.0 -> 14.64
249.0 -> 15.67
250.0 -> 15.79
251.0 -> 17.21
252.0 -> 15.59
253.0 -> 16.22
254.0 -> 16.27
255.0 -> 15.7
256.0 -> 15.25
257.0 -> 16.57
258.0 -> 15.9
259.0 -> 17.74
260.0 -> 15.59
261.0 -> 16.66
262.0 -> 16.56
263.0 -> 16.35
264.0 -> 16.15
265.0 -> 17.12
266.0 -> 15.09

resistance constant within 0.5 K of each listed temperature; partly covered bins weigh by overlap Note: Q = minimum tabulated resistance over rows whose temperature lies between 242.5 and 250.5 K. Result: 14.64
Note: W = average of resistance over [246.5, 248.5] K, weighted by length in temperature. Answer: 14.7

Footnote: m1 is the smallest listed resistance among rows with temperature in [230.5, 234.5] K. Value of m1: 9.597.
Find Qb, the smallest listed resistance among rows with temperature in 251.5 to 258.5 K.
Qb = 15.25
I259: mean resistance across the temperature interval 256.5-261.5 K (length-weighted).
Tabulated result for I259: 16.5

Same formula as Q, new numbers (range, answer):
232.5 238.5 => 10.03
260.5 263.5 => 16.35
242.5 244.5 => 15.61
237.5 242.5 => 14.18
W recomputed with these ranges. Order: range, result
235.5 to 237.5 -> 12.3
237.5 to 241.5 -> 16.2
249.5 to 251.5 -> 16.5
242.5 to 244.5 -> 15.7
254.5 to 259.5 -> 16.2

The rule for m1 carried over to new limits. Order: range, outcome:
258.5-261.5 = 15.59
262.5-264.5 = 16.15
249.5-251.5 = 15.79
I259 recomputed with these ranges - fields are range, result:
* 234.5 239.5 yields 13.2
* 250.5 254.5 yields 16.3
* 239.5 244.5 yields 16.7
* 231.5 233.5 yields 9.97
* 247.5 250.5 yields 15.4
